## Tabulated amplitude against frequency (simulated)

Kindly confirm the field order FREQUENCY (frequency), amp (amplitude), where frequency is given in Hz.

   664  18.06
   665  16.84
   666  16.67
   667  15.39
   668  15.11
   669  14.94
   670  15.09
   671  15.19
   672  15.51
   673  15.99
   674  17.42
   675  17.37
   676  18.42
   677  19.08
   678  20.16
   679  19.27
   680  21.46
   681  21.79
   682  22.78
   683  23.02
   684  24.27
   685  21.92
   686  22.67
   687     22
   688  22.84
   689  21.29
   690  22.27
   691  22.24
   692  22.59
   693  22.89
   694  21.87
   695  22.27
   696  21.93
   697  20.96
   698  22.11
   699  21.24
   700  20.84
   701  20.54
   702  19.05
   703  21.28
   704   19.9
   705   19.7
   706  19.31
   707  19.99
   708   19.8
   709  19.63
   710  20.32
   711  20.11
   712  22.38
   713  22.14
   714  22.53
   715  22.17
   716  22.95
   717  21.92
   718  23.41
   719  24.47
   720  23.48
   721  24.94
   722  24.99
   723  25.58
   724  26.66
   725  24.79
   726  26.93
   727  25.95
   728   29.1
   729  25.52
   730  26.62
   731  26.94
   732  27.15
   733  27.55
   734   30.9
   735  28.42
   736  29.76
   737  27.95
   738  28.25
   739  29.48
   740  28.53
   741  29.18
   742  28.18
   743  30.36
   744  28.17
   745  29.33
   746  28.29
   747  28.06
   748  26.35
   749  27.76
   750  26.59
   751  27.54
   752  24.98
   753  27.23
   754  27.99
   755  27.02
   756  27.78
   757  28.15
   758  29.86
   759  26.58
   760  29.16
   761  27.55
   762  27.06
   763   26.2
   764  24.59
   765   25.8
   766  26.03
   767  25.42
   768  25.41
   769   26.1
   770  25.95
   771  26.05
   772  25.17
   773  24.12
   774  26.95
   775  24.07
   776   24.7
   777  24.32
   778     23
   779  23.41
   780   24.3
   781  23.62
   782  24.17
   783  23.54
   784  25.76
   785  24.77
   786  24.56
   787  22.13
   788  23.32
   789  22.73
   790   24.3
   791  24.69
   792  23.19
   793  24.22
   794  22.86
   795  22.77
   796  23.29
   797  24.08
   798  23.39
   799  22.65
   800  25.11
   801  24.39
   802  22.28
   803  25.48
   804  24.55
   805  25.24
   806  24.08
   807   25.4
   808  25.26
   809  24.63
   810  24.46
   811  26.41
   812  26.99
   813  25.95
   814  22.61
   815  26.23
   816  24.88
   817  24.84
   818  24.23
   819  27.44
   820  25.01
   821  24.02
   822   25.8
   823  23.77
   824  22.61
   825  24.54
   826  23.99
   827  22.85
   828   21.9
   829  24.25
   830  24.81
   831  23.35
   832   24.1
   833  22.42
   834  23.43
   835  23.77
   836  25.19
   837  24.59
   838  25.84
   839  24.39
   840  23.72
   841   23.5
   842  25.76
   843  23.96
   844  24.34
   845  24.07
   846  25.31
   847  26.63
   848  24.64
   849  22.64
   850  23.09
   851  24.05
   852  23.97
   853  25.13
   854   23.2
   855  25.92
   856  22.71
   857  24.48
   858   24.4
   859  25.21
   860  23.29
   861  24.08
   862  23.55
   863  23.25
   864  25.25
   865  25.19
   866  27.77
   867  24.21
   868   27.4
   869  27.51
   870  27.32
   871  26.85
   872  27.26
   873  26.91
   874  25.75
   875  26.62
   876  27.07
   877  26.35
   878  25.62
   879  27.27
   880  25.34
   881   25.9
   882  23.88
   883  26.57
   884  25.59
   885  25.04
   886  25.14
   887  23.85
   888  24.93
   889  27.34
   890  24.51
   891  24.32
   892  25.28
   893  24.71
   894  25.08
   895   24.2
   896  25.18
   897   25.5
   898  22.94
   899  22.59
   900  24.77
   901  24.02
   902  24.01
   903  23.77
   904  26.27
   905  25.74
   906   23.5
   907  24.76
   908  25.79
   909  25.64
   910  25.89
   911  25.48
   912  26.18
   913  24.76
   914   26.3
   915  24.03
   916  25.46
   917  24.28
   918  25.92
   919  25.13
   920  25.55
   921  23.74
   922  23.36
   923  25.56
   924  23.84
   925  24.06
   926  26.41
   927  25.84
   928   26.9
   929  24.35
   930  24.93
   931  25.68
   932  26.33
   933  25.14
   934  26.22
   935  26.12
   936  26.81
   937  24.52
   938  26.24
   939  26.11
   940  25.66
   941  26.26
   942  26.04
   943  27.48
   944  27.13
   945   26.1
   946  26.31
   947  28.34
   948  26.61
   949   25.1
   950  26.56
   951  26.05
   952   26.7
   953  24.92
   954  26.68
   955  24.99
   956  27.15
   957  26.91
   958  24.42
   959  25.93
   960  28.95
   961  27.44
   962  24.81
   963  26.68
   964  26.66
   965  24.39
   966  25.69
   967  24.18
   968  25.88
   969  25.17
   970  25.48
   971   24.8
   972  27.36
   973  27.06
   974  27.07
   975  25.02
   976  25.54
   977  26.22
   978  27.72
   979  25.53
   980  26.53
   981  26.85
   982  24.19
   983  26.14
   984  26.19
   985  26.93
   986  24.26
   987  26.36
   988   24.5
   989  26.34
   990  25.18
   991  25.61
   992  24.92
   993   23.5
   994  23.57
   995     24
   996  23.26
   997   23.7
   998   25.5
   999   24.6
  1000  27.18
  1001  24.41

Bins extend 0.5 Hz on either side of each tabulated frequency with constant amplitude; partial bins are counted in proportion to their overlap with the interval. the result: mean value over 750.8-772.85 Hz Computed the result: 26.7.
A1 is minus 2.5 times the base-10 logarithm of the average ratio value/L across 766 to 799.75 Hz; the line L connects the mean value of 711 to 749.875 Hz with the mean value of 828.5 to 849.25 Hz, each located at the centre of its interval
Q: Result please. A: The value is 0.05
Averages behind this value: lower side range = 26.4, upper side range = 24.3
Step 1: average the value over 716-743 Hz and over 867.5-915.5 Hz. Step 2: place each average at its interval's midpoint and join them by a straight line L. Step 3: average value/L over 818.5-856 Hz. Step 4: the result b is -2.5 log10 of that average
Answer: 0.07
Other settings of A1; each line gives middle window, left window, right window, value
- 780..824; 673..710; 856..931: -0.05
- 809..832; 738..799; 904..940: 0.05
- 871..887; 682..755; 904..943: -0.03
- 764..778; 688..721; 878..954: -0.11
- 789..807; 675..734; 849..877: 0.01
